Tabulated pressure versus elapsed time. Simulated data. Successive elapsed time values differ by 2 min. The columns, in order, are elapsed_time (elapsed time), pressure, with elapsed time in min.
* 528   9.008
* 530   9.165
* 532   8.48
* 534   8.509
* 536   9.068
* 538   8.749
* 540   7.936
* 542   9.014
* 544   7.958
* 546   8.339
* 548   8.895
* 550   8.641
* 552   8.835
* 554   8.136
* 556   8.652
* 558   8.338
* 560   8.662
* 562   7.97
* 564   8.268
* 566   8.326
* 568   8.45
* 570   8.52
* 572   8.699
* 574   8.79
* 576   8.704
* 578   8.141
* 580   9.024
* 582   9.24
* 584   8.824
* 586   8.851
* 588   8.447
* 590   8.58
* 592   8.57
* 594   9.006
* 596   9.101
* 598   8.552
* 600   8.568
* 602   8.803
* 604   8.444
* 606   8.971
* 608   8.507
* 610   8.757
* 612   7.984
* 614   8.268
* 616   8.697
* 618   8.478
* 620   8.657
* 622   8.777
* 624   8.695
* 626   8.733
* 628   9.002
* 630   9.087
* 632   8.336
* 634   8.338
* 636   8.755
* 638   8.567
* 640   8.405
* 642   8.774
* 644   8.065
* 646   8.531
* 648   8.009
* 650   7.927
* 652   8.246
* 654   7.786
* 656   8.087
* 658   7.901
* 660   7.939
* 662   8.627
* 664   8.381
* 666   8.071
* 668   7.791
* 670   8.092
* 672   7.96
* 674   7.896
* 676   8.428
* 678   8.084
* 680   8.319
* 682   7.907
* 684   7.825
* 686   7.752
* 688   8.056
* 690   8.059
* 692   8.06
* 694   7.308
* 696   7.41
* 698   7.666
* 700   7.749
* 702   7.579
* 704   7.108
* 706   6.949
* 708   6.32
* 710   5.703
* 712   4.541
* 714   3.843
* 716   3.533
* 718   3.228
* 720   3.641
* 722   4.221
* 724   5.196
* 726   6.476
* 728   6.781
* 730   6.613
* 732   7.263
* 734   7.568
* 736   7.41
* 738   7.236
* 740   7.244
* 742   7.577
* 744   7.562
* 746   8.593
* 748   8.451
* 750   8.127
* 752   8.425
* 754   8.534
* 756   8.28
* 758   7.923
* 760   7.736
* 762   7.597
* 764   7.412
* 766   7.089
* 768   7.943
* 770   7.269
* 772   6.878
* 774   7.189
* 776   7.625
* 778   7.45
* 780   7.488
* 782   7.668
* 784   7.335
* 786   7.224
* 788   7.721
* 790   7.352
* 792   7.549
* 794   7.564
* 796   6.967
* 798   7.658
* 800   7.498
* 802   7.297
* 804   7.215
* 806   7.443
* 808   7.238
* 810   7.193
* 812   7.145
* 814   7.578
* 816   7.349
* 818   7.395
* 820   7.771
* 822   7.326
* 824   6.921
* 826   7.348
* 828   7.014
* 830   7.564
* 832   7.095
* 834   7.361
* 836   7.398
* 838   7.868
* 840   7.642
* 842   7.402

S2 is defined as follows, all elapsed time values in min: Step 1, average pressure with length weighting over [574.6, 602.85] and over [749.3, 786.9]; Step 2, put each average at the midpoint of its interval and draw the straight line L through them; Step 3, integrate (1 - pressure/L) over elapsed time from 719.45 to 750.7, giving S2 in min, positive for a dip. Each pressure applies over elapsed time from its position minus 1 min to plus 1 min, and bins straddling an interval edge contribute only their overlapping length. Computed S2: 3.7 min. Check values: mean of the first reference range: 8.74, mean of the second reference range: 7.64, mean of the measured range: 6.91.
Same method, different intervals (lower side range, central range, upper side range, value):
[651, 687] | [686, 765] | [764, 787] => 8.0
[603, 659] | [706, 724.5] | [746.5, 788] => 7.9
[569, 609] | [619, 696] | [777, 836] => 0.6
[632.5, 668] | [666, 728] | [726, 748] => 8.2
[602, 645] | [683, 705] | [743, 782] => 1.3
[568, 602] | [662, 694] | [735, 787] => 0.5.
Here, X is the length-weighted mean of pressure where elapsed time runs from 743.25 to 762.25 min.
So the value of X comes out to 8.15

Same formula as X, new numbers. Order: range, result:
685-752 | 6.72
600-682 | 8.38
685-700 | 7.76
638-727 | 7.23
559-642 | 8.63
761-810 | 7.4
